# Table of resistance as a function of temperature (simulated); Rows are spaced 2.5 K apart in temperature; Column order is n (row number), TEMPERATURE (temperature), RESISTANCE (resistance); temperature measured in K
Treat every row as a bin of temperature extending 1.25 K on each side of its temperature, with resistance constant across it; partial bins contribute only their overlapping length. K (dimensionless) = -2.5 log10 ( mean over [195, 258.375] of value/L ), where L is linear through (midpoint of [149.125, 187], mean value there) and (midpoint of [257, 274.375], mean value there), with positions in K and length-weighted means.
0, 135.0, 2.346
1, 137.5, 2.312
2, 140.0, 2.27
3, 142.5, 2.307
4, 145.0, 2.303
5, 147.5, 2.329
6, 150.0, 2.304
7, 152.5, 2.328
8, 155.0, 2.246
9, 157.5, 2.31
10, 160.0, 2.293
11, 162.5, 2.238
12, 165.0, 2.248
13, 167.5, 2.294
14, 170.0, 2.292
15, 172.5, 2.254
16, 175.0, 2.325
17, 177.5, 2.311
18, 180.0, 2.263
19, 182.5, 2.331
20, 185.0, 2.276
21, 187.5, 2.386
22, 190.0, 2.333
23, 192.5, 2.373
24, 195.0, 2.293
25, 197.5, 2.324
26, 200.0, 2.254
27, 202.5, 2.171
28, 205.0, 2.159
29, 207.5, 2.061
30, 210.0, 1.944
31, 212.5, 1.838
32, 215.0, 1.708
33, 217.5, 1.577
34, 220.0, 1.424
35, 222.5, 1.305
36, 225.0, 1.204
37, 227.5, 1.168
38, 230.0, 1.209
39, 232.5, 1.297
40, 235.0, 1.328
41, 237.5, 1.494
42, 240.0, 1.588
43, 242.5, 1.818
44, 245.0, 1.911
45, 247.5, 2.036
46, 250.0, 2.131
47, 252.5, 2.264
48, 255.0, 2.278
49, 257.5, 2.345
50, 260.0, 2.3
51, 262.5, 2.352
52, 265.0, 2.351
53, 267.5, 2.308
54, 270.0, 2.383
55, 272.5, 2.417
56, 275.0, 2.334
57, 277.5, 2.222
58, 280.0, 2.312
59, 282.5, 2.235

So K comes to 0.28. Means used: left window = 2.29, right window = 2.35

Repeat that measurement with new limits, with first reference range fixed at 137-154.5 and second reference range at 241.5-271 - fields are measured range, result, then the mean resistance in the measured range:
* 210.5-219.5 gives 0.30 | 1.7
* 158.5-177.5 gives 0.00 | 2.28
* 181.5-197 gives -0.03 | 2.33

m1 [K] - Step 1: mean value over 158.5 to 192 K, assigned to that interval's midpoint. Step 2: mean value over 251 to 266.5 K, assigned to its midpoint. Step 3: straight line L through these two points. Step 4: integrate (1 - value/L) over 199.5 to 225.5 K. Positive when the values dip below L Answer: 5.8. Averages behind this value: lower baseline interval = 2.3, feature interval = 1.79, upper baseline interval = 2.31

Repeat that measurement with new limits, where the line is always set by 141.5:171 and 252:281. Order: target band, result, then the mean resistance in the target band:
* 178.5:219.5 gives 3.07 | 2.13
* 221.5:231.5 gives 4.72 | 1.22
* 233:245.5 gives 3.91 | 1.59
